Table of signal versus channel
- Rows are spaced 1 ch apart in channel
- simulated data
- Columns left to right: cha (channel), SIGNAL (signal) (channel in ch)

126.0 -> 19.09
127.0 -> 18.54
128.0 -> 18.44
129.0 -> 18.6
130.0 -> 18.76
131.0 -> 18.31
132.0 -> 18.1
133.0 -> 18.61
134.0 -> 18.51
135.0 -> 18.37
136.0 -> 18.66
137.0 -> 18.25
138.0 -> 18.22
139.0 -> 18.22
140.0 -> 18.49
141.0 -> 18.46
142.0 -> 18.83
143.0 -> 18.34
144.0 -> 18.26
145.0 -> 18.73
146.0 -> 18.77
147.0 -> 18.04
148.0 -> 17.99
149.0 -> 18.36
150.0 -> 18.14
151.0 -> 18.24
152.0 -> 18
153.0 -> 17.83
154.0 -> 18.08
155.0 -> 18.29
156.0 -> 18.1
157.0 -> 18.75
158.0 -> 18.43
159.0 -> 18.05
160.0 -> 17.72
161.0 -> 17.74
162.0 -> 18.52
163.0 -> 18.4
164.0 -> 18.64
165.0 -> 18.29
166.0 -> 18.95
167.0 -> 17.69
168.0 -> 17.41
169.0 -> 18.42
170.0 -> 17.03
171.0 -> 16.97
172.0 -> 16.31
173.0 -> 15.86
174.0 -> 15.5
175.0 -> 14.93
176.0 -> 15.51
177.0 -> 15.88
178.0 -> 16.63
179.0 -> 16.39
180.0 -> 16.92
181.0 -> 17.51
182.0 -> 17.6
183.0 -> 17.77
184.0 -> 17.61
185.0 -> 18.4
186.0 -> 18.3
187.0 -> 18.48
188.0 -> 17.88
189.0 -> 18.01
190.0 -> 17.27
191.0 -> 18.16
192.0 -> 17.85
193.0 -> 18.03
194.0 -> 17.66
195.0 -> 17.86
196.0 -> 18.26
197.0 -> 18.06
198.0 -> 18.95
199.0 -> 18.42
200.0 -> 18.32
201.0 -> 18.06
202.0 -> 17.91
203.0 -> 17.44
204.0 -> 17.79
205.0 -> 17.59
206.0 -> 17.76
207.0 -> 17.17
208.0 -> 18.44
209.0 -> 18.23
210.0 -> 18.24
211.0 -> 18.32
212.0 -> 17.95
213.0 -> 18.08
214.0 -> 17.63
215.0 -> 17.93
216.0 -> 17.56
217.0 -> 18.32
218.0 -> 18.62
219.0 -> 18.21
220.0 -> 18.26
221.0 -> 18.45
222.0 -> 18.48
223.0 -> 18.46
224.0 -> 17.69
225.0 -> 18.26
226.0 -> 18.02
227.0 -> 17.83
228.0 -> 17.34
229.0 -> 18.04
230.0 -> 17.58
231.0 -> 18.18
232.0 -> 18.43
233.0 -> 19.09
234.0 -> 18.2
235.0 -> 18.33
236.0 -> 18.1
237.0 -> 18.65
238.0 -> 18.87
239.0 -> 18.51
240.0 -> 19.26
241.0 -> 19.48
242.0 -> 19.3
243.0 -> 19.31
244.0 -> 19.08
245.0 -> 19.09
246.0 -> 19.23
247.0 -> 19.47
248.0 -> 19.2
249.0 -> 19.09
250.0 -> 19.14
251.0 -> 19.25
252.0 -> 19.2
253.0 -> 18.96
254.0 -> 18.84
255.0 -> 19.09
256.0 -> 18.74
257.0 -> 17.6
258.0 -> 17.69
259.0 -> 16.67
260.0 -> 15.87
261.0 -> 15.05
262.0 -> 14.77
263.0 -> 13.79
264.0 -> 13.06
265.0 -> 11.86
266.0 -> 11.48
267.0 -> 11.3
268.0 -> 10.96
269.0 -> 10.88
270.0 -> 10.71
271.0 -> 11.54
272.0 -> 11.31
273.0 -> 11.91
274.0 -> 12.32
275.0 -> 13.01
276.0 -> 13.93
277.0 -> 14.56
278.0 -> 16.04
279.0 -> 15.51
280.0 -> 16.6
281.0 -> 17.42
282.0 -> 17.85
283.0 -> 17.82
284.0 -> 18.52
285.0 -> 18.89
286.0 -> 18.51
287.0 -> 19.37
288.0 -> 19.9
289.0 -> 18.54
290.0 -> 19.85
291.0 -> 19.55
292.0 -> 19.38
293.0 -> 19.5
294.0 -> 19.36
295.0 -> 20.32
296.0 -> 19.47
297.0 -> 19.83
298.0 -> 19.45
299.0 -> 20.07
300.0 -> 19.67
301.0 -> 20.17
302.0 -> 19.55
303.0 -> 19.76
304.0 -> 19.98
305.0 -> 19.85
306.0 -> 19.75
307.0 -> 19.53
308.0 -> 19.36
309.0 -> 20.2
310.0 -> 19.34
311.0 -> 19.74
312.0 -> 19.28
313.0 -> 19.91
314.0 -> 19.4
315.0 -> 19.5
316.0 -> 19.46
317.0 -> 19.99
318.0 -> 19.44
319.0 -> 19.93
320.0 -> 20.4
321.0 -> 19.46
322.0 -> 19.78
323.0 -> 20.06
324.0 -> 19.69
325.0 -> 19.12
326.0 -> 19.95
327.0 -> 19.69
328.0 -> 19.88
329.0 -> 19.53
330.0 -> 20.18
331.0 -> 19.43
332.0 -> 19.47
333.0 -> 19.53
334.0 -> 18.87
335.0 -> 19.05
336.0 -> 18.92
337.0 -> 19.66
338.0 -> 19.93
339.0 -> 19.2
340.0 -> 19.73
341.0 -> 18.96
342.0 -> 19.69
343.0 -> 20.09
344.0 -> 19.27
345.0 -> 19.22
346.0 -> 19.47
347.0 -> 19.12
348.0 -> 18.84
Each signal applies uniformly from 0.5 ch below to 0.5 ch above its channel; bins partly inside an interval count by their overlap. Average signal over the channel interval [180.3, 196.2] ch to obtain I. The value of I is 17.9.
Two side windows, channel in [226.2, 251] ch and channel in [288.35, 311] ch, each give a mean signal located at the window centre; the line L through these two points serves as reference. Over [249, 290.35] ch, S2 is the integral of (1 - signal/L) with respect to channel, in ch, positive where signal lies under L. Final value 7.2 ch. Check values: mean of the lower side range 18.7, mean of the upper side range 19.7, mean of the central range 15.8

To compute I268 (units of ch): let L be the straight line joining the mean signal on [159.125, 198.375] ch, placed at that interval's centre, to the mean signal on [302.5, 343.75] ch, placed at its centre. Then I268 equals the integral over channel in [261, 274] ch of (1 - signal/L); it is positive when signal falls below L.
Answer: 4.6 ch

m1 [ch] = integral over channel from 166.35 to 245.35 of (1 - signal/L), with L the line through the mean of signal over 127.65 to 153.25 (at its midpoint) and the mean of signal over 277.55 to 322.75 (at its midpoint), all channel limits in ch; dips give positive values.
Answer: 3.5 ch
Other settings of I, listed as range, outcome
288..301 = 19.6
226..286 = 16.7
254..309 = 16.9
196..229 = 18.1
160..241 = 17.9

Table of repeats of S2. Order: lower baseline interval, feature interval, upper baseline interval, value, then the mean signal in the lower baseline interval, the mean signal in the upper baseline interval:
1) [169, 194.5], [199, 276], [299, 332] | 4.5 ch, 17.2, 19.7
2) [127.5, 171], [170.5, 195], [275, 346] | 1.7 ch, 18.3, 19.1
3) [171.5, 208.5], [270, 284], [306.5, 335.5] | 3.2 ch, 17.5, 19.6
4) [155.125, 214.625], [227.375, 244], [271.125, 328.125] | -0.4 ch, 17.7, 18.6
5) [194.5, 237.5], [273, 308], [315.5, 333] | 1.8 ch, 18.1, 19.7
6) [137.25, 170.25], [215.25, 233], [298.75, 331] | 0.7 ch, 18.2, 19.7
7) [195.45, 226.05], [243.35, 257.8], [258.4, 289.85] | -2.6 ch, 18.1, 14.9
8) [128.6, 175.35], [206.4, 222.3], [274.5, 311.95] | 0.2 ch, 18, 18.7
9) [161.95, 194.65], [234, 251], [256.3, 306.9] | -2.1 ch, 17.4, 16.6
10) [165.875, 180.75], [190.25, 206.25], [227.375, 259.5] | -0.6 ch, 16.7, 18.7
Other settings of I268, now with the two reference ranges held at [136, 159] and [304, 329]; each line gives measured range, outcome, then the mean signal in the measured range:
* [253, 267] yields 2.58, 15.7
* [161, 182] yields 1.58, 17.1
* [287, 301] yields -0.07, 19.6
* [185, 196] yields 0.40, 18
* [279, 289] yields 0.64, 18.2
